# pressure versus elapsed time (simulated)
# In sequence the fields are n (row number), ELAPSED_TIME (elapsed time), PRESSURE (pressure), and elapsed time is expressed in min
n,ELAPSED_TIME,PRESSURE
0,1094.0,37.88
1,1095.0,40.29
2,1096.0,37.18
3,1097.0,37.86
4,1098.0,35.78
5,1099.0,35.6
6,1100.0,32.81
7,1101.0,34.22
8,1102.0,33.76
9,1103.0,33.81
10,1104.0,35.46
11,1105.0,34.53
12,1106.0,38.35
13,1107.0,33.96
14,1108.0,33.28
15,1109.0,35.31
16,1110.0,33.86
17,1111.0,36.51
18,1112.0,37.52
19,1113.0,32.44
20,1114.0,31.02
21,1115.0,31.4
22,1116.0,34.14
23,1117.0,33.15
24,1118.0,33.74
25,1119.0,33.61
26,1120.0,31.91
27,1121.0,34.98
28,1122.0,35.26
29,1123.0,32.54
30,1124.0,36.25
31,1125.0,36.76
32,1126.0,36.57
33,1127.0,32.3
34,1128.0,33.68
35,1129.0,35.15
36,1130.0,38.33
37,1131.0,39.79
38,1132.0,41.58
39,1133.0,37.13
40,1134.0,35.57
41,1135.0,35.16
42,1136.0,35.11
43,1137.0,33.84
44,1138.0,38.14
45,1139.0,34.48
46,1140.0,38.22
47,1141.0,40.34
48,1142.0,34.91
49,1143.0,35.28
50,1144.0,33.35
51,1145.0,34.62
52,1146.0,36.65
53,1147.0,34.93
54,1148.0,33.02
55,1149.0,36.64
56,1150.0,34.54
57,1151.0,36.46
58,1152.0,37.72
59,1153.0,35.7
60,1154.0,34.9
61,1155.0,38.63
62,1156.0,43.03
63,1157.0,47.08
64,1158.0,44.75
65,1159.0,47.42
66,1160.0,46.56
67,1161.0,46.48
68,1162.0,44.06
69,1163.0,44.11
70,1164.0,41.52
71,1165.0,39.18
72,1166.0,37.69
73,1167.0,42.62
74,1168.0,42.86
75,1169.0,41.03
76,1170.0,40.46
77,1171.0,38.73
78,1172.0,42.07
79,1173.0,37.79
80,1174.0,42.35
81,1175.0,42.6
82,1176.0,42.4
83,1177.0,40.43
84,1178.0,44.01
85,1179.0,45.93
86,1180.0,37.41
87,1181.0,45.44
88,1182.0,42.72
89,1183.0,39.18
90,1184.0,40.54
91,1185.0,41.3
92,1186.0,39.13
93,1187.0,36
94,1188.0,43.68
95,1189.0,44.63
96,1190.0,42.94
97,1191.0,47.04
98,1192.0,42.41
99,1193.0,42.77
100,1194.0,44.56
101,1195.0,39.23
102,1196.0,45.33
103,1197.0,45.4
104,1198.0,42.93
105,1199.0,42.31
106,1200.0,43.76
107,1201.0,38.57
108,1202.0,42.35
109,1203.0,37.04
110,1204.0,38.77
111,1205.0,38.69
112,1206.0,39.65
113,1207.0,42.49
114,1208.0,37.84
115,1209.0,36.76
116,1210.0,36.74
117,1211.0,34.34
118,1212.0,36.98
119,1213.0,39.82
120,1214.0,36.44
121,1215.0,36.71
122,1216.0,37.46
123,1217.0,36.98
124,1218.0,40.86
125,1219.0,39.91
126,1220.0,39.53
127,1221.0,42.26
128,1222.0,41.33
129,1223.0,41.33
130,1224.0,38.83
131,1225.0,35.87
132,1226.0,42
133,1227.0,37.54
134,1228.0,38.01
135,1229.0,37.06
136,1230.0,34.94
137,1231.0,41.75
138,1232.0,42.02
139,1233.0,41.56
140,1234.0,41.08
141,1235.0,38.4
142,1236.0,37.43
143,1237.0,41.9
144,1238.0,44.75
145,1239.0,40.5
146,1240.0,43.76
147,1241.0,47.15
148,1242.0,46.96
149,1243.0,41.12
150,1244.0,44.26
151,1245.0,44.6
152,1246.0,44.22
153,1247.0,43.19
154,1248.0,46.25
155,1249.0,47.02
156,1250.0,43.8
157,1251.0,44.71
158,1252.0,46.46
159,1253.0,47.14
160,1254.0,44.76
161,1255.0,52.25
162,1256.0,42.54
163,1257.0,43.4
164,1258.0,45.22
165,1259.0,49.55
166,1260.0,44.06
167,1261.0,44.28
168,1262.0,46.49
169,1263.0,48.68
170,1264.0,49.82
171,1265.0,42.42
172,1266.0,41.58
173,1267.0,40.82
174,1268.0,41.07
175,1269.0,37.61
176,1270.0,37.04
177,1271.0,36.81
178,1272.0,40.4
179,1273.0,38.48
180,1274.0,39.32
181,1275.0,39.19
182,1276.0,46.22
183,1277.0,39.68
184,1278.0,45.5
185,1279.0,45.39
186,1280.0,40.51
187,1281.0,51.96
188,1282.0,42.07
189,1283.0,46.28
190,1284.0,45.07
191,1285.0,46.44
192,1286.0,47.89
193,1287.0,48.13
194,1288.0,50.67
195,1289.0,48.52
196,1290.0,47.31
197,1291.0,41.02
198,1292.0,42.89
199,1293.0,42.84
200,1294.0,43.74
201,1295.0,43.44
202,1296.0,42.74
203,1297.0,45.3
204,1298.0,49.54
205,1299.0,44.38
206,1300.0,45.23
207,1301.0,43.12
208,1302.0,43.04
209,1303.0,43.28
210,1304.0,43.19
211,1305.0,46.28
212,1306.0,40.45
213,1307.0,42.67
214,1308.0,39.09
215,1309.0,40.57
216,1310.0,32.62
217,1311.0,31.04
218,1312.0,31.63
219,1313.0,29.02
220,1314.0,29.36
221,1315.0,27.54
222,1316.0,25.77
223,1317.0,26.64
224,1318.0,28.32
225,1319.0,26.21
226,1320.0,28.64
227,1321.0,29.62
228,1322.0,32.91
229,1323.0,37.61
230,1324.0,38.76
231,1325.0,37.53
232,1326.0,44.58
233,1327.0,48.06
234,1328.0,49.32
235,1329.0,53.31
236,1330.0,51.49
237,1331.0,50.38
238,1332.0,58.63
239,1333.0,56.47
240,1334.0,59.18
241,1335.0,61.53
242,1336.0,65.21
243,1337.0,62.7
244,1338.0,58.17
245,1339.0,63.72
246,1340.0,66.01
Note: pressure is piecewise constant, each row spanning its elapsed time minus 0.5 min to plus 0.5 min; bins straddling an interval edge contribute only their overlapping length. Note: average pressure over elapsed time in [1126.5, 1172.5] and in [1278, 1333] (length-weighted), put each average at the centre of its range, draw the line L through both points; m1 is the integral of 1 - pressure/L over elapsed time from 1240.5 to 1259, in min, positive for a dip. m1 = -2.25 min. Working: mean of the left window 38.6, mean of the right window 41.5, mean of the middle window 45.4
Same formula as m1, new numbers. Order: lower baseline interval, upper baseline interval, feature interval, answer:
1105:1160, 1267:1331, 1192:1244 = -2.34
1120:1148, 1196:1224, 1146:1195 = -4.51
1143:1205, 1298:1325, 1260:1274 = -1.64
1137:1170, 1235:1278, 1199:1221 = 1.44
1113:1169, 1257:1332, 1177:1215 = -1.99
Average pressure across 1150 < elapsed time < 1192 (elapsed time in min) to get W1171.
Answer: 41.6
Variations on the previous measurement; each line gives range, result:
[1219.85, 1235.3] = 39.6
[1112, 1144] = 35.3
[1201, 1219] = 38.3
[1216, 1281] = 42.4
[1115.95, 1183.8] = 38.5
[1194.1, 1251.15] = 40.7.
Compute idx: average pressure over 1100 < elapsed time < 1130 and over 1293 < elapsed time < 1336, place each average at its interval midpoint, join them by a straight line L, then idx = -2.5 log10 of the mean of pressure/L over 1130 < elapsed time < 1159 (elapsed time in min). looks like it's -0.06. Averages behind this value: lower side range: 34.4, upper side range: 41.3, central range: 37.4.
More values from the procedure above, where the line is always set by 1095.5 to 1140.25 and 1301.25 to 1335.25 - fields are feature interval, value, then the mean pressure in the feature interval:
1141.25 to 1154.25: 0.01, 35.4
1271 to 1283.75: -0.10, 42.7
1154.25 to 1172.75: -0.17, 42.5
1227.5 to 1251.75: -0.12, 42.4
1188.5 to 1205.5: -0.14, 42.3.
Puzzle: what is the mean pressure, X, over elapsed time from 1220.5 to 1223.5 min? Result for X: 41.6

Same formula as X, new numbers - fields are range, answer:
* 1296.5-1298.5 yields 47.4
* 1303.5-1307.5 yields 43.1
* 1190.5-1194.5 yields 44.2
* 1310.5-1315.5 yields 29.7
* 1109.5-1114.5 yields 34.3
